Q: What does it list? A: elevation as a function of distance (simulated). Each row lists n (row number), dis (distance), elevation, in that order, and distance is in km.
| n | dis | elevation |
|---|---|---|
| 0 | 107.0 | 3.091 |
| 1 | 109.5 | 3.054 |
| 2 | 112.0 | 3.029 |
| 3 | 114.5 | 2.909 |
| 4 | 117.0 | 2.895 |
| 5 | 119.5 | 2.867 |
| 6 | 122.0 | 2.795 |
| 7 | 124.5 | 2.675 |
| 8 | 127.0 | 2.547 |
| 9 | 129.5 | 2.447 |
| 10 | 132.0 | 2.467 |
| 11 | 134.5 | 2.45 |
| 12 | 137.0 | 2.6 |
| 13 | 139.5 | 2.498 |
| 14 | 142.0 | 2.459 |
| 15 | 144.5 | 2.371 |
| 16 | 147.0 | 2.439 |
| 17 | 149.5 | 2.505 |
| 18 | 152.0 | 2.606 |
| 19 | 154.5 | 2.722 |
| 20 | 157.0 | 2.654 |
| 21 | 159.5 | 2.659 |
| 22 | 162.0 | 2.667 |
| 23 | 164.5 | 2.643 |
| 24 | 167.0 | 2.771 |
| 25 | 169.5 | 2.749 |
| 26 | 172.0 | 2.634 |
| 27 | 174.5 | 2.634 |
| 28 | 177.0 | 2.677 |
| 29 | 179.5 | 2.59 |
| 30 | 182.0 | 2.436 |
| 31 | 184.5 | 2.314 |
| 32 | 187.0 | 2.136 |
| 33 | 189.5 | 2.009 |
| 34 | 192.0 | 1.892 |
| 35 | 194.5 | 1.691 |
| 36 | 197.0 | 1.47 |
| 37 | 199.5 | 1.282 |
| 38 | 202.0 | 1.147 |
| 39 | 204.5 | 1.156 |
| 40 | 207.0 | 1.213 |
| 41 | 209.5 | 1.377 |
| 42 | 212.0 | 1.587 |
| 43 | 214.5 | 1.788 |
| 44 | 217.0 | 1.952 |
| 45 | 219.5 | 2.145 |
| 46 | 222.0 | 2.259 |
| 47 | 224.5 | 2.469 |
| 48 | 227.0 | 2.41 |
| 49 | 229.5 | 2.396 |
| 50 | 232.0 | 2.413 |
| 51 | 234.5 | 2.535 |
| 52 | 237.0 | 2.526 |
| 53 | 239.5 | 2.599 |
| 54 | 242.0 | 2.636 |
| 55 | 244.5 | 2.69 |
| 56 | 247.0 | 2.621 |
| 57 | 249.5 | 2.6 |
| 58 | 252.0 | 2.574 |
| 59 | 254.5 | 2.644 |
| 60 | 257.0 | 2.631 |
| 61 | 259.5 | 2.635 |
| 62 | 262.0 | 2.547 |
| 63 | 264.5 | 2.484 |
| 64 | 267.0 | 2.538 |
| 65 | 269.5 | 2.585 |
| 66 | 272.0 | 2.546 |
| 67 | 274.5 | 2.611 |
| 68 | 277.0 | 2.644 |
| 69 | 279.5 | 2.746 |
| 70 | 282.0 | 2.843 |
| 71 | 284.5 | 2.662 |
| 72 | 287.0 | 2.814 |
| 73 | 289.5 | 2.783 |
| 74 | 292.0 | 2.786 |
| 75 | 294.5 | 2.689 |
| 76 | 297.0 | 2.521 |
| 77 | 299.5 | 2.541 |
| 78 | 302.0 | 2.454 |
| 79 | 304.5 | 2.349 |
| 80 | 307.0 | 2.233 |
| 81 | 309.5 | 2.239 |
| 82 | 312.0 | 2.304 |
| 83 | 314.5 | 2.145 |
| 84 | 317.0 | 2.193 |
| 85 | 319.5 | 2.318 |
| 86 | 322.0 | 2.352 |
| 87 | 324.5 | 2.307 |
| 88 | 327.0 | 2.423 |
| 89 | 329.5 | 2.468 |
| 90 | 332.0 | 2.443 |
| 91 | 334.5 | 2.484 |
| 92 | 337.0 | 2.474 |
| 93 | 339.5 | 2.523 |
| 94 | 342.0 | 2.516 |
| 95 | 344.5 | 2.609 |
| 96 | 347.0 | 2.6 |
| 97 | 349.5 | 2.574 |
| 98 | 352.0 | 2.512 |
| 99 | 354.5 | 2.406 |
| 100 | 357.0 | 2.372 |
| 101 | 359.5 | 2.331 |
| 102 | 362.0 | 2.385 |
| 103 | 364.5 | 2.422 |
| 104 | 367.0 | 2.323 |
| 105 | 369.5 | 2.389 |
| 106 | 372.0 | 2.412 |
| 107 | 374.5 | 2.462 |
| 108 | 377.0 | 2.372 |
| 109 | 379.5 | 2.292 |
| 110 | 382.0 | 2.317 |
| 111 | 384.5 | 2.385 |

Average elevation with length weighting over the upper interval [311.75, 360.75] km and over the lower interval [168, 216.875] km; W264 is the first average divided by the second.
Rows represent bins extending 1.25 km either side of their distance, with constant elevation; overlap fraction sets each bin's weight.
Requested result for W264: 1.2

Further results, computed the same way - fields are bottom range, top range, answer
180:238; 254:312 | 1.33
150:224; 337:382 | 1.14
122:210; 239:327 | 1.11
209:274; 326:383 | 1.01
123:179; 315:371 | 0.94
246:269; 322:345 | 0.95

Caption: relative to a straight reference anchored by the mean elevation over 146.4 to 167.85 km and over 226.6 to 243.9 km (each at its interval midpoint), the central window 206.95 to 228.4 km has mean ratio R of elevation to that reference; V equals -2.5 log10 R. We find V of 0.28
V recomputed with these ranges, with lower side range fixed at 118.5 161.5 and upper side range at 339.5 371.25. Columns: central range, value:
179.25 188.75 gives 0.099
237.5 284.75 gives -0.048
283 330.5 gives 0.013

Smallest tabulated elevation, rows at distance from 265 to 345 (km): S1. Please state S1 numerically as 2.145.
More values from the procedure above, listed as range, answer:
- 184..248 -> 1.147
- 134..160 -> 2.371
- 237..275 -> 2.484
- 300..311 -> 2.233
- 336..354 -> 2.474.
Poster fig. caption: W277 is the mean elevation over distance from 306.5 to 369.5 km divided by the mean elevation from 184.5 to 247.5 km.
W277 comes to 1.19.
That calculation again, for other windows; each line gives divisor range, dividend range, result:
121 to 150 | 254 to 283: 1.04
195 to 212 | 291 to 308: 1.91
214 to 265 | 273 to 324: 1.02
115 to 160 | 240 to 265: 1.01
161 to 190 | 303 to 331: 0.91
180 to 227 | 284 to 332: 1.34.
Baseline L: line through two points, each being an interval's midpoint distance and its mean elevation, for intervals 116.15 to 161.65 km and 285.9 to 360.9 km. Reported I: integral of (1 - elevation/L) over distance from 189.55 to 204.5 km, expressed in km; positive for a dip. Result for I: 6.1 km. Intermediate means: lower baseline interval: 2.59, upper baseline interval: 2.46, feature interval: 1.51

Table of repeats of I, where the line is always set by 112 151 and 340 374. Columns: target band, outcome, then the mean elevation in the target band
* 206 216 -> 4.09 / 1.51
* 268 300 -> -2.23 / 2.68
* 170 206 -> 7.79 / 2.01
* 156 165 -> -0.24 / 2.66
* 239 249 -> -0.42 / 2.64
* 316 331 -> 0.77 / 2.35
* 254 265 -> -0.31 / 2.59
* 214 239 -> 2.25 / 2.31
